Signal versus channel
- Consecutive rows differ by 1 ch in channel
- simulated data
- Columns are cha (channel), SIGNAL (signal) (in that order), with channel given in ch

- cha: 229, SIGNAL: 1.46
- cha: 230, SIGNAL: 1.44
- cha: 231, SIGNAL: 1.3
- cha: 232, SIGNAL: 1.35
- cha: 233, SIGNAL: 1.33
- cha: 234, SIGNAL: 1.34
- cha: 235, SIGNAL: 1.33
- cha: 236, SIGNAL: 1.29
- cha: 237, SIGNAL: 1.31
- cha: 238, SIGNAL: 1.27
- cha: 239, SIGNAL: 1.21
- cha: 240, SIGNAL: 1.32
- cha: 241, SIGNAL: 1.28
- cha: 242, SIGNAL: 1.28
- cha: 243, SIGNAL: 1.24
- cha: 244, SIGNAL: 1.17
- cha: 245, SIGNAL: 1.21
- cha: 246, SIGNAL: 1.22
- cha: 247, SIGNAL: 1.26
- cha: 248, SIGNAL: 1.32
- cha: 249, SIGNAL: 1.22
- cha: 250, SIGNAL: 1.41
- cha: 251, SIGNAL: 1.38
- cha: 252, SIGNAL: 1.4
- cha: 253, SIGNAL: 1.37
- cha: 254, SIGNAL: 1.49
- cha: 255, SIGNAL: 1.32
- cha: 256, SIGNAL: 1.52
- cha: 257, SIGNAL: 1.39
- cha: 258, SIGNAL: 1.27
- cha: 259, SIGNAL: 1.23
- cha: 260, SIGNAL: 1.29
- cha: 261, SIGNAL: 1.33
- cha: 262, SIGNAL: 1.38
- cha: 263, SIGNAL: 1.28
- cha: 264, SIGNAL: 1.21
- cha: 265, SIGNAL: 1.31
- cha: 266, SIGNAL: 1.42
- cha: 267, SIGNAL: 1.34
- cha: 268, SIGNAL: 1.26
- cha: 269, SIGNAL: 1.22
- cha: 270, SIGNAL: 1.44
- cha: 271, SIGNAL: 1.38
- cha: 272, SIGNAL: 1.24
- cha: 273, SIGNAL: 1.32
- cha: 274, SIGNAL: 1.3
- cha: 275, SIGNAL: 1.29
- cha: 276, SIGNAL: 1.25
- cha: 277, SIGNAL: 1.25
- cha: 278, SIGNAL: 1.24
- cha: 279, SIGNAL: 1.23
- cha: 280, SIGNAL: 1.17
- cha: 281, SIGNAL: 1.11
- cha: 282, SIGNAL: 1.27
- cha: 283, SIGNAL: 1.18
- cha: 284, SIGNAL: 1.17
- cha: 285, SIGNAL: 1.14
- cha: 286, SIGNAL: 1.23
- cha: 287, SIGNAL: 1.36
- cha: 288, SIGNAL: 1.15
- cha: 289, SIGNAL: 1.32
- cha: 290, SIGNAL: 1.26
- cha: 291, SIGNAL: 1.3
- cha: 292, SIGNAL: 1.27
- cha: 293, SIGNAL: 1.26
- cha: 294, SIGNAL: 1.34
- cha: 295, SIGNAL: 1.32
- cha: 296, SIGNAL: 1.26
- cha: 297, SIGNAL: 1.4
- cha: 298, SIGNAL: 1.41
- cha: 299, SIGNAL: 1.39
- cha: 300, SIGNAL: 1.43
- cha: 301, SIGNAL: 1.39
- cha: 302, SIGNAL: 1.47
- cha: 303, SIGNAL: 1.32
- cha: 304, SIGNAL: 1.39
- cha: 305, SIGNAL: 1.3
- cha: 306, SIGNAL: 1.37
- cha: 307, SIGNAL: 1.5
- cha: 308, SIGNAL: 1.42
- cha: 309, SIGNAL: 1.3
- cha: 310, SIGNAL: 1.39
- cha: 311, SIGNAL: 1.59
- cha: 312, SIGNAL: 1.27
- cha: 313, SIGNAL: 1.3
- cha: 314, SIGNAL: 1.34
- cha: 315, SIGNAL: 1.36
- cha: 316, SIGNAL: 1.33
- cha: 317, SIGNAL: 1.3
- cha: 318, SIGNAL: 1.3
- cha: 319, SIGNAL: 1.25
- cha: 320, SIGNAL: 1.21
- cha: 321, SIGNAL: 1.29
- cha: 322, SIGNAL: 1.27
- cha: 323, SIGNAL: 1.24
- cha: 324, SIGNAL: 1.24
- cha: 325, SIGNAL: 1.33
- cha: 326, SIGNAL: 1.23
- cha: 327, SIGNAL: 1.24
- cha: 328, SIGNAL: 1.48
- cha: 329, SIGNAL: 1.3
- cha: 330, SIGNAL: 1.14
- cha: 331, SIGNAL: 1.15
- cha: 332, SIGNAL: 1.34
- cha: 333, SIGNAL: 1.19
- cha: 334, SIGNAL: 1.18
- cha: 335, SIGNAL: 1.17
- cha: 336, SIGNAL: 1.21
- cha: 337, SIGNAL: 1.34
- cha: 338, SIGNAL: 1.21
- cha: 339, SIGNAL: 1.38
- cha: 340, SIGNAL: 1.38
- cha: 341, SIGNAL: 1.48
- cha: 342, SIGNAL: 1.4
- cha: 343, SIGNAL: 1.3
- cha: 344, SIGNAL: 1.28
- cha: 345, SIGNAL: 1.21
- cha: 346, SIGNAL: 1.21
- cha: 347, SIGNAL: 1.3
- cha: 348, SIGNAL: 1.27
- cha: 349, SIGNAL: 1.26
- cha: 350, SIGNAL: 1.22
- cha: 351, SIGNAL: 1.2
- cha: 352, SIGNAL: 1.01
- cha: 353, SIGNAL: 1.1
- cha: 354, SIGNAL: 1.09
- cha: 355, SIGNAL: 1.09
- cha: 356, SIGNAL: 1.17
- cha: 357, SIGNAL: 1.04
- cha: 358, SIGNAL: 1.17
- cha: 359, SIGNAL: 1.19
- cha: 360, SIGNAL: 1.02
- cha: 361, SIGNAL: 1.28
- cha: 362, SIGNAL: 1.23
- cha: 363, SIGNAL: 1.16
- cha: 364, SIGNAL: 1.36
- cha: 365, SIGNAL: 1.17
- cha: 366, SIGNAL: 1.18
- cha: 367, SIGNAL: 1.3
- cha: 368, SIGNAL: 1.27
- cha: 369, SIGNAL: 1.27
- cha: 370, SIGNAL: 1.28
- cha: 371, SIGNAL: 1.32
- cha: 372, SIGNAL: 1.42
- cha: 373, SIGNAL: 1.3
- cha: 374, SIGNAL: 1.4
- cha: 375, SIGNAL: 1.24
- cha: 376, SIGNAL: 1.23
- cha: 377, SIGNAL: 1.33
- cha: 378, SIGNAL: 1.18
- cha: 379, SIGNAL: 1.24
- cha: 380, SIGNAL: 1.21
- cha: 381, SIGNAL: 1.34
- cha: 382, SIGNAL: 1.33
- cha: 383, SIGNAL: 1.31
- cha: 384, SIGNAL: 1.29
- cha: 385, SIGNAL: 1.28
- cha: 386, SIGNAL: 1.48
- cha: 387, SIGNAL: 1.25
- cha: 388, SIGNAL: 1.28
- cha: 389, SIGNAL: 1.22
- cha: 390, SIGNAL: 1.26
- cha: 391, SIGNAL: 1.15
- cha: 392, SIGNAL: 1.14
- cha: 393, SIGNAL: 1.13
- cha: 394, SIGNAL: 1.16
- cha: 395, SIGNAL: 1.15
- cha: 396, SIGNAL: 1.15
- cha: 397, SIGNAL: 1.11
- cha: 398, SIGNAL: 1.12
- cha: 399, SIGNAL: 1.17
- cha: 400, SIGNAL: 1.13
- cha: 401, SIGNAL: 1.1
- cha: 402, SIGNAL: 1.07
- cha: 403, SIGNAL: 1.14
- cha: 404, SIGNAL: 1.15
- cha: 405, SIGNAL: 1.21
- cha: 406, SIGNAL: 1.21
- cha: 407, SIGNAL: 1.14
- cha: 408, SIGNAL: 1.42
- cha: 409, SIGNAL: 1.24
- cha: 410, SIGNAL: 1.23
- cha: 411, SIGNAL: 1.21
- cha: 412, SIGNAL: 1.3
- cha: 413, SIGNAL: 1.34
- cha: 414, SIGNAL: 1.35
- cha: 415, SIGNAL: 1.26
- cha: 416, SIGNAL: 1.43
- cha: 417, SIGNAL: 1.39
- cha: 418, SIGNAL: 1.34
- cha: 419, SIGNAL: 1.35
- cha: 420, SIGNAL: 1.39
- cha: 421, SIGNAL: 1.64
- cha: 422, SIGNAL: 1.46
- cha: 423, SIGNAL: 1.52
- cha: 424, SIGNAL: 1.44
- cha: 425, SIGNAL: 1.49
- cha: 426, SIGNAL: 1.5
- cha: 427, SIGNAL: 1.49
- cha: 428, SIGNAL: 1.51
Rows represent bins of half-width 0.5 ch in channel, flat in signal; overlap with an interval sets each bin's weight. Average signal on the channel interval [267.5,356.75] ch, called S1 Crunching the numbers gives 1.28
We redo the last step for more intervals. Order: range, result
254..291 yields 1.28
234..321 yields 1.31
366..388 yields 1.3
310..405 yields 1.24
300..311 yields 1.4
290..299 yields 1.32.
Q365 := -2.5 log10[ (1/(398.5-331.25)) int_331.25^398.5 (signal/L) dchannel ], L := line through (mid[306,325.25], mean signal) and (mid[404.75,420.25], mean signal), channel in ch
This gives 0.07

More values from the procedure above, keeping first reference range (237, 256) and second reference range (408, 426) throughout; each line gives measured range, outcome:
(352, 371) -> 0.145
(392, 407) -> 0.199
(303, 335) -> 0.025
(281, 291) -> 0.080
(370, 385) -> 0.055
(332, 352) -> 0.065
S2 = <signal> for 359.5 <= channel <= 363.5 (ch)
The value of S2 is 1.17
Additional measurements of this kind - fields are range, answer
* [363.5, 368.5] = 1.26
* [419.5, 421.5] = 1.51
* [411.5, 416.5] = 1.34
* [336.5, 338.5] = 1.27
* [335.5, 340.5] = 1.3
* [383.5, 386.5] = 1.35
